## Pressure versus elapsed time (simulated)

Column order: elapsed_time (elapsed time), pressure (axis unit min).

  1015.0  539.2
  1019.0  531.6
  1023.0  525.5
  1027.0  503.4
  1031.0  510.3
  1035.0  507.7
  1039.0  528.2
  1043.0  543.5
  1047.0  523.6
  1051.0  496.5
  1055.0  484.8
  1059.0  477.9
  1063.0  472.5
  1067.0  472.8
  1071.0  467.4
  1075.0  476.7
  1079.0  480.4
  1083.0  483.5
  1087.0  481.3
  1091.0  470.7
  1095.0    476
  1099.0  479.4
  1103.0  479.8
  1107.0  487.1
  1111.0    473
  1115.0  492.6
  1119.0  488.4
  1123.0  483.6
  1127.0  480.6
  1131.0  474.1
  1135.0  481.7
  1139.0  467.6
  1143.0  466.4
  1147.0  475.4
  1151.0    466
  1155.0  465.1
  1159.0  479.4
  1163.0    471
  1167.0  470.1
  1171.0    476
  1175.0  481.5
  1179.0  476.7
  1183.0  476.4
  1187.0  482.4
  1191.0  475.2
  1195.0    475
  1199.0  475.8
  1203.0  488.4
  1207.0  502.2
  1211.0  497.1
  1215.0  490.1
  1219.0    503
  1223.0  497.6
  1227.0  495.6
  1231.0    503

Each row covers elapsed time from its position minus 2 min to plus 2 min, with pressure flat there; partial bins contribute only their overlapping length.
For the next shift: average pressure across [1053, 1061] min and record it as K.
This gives 481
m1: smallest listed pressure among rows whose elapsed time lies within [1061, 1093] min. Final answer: 467.4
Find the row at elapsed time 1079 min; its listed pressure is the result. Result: 480.4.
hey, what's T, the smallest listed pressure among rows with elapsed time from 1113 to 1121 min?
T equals 488.4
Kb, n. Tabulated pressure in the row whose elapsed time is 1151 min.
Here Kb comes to 466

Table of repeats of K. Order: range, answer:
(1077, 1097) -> 478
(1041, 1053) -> 521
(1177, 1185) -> 477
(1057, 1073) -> 473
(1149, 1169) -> 470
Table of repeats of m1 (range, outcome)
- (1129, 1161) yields 465.1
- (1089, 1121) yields 470.7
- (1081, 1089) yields 481.3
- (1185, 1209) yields 475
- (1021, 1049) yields 503.4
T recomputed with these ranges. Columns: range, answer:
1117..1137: 474.1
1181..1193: 475.2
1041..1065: 472.5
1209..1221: 490.1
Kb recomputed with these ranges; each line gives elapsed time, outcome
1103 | 479.8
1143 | 466.4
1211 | 497.1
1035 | 507.7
